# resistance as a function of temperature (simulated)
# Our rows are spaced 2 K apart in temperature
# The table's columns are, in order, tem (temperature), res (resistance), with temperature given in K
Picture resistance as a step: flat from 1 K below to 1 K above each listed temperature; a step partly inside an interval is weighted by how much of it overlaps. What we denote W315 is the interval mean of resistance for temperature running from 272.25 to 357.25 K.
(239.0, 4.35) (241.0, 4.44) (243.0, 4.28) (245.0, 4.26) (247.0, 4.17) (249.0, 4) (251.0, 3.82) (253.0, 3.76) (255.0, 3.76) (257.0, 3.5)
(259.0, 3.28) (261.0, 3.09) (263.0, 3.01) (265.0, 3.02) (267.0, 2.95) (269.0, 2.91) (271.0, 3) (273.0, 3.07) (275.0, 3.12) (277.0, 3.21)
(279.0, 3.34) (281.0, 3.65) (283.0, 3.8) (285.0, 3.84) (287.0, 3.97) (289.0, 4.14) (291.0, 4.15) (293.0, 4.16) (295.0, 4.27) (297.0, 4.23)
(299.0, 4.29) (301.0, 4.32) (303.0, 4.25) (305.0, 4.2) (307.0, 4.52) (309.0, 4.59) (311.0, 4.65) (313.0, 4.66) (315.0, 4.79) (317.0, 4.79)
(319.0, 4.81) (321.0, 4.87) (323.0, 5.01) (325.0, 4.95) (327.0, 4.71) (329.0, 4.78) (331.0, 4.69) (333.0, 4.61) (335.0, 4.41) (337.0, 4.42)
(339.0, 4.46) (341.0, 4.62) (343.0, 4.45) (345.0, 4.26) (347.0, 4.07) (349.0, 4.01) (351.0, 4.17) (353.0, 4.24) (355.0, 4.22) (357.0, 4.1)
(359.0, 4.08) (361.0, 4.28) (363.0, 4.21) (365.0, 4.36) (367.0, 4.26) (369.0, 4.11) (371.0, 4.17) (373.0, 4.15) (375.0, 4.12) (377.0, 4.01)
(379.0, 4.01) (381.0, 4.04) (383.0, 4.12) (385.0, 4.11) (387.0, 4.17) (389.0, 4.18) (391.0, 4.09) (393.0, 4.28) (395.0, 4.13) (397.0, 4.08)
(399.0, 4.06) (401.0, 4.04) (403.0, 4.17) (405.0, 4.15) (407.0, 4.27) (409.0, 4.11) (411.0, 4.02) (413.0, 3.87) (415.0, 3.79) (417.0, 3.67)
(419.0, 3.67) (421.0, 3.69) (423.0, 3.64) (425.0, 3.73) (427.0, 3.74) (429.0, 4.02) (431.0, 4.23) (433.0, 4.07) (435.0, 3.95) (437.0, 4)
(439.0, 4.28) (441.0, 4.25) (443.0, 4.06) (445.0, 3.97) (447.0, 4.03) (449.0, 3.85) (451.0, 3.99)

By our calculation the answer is 4.28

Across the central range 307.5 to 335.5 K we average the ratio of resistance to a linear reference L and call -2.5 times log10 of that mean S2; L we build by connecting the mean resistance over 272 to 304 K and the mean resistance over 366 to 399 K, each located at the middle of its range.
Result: -0.196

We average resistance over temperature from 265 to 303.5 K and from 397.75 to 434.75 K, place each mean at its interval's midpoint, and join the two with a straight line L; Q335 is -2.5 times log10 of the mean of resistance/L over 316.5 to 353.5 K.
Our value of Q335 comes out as -0.20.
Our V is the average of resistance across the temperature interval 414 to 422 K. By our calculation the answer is 3.71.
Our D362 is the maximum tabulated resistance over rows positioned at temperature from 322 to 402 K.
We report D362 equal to 5.01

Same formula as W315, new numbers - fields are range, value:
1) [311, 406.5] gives 4.33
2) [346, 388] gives 4.14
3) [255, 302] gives 3.58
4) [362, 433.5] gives 4.04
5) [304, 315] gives 4.55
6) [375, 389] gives 4.09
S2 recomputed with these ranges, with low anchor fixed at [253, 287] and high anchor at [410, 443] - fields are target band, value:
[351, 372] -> -0.15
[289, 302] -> -0.23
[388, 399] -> -0.10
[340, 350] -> -0.19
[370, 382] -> -0.10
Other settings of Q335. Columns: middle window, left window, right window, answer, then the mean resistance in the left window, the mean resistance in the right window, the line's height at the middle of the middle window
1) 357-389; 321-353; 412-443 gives 0.03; 4.51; 3.91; 4.27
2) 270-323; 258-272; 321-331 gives -0.04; 3.04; 4.85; 3.97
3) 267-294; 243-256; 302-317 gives 0.21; 3.99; 4.54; 4.27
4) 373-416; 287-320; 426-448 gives 0.02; 4.41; 4.05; 4.17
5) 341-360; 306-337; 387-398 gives 0.07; 4.71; 4.15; 4.48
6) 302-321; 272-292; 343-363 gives -0.19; 3.63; 4.18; 3.86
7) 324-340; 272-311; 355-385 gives -0.14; 3.97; 4.15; 4.06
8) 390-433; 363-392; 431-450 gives 0.03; 4.14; 4.06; 4.1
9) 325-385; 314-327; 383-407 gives 0.06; 4.86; 4.14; 4.52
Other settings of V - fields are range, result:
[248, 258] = 3.77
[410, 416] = 3.89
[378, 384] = 4.06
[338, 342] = 4.54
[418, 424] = 3.67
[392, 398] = 4.16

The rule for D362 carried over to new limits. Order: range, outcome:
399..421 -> 4.27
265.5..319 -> 4.81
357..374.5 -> 4.36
